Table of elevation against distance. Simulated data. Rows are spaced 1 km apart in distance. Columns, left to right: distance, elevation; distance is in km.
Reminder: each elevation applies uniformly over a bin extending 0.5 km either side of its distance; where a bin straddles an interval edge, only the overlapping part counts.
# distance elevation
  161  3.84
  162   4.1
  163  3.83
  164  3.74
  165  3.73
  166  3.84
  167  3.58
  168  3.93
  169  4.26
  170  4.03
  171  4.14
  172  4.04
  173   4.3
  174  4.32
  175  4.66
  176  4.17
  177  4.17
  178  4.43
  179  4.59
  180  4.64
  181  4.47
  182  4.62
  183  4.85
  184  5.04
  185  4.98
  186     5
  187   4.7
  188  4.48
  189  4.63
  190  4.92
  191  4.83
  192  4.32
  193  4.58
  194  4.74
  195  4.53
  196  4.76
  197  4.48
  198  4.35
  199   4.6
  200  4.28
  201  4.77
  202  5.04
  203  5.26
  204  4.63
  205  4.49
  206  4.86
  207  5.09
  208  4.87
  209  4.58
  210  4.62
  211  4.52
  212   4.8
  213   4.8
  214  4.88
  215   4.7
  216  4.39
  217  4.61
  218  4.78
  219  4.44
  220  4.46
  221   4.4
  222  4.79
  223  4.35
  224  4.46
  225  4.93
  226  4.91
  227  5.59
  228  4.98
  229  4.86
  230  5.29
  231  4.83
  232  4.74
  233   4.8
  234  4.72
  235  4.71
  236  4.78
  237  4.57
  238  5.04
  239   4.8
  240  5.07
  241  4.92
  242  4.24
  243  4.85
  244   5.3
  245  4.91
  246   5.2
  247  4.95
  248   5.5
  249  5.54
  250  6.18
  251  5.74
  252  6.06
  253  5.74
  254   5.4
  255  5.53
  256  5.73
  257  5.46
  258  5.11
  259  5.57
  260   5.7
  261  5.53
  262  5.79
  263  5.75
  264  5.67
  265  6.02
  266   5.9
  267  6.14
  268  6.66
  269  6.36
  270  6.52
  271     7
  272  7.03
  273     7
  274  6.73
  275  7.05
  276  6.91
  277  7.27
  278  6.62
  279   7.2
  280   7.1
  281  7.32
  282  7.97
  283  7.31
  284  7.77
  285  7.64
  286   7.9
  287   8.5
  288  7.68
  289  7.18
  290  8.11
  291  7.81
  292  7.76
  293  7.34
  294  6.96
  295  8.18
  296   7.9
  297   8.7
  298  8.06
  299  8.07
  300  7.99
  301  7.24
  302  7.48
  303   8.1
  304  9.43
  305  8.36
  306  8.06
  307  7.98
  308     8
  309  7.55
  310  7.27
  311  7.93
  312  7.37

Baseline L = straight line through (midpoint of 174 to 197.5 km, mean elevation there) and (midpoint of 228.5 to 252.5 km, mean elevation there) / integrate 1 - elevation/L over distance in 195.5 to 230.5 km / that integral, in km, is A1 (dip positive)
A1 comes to 0.82 km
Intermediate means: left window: 4.63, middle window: 4.73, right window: 5.07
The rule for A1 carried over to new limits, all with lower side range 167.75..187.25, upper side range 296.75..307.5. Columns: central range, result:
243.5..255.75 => 2.0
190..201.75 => 1.0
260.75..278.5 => 1.8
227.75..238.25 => 2.2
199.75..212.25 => 1.3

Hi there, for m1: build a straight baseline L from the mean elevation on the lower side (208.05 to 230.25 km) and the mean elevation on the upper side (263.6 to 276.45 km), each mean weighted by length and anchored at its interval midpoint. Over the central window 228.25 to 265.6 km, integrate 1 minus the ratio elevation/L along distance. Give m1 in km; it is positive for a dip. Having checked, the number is 3.01 km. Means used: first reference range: 4.73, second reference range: 6.54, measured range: 5.26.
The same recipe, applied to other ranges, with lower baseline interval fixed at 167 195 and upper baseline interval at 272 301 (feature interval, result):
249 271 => 3.03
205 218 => 1.59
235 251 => 3.13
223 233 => 1.61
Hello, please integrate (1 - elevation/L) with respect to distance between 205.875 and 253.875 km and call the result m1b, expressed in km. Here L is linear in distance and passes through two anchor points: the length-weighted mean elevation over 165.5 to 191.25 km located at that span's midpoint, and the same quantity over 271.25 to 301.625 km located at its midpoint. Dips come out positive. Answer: 8.0 km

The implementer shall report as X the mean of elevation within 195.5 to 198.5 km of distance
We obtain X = 4.53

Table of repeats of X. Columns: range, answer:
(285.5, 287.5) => 8.2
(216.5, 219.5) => 4.61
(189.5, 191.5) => 4.88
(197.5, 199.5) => 4.47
